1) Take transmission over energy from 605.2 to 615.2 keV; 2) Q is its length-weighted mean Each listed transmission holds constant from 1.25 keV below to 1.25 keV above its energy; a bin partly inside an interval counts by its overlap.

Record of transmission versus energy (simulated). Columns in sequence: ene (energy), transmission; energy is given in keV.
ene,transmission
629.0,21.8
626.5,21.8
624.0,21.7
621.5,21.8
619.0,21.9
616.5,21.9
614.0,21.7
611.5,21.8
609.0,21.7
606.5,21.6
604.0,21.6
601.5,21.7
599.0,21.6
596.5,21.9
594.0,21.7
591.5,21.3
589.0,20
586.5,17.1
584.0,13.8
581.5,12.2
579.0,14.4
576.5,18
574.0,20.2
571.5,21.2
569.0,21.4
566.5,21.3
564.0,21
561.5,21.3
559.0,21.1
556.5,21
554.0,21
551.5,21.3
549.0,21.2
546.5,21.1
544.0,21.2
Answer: 21.7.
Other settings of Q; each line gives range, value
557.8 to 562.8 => 21.2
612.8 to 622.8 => 21.8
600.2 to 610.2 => 21.6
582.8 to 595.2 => 18.8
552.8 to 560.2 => 21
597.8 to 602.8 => 21.6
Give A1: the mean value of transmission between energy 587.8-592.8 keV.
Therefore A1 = 20.7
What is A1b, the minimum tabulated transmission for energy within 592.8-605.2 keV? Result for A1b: 21.6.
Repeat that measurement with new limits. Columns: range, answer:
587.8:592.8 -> 20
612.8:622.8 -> 21.7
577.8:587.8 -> 12.2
